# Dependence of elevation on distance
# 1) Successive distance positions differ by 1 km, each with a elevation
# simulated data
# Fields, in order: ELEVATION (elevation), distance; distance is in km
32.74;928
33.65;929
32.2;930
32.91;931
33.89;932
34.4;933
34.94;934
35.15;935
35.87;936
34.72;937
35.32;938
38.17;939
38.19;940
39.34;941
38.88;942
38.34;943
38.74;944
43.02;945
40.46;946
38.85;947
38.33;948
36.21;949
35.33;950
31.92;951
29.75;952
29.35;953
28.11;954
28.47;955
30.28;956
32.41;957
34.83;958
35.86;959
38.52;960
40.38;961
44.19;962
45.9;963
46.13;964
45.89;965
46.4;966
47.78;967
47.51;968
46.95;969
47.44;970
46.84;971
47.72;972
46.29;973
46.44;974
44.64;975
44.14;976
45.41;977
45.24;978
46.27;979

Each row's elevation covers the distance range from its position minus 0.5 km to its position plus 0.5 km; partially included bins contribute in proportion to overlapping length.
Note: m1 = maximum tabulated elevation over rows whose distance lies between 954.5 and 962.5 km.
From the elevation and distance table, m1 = 44.19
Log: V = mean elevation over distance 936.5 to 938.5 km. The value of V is 35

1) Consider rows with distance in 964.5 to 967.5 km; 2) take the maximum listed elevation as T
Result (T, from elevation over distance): 47.78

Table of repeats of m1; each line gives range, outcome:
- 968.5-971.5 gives 47.44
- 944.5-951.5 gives 43.02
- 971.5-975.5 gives 47.72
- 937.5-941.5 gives 39.34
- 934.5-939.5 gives 38.17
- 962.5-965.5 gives 46.13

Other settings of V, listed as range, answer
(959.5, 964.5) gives 43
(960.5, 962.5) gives 42.3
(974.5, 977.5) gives 44.7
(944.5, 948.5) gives 40.2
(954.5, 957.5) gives 30.4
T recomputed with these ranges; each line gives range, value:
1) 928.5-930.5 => 33.65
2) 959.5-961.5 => 40.38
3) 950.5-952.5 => 31.92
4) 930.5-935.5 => 35.15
